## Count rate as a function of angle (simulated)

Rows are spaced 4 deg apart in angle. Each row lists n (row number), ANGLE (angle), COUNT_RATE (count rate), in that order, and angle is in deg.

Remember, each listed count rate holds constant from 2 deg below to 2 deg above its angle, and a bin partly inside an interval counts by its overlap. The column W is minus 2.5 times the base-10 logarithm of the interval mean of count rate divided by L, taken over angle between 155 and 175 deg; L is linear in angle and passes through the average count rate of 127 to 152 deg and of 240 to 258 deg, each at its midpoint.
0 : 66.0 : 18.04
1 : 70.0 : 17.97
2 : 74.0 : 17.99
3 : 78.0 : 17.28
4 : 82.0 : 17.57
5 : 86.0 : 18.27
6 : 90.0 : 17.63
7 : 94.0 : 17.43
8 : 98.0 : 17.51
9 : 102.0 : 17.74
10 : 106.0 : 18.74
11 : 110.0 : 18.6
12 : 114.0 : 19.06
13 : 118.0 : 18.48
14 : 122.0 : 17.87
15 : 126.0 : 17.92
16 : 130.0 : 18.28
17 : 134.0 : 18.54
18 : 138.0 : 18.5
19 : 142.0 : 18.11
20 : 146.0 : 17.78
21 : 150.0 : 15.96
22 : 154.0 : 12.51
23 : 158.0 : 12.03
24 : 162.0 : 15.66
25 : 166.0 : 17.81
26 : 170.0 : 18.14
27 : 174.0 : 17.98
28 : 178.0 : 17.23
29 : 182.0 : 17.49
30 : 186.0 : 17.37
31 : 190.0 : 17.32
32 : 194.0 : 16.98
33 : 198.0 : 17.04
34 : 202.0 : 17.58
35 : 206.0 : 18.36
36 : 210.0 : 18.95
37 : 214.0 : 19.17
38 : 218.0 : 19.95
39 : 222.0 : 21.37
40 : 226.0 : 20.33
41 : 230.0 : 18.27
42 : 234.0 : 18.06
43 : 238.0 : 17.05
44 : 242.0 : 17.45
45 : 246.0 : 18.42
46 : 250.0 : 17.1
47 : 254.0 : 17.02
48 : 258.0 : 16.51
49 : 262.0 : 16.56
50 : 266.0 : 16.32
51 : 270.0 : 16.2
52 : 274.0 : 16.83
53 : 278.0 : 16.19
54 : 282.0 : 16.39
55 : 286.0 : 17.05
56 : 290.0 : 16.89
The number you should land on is 0.11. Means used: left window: 17.9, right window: 17.4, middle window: 16.1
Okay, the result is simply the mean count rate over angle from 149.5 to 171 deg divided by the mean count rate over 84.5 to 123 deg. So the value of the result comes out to 0.8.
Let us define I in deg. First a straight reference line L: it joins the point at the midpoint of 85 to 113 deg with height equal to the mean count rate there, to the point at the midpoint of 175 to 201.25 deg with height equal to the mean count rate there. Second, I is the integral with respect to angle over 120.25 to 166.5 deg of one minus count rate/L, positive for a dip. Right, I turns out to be 2.5 deg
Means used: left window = 18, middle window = 16.7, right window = 17.3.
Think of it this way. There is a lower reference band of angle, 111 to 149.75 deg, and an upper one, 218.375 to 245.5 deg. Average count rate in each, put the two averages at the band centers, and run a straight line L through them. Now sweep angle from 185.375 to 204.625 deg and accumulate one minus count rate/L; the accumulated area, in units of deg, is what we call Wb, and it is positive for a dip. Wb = 1.3 deg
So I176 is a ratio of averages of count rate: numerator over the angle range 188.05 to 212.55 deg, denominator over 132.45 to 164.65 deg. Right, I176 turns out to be 1.10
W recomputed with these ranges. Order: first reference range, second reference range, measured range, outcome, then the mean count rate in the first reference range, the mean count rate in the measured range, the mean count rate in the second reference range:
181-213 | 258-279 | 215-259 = -0.08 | 17.7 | 18.4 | 16.4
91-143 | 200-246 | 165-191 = 0.05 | 18.2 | 17.6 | 18.8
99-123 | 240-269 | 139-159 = 0.16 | 18.4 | 15.6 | 17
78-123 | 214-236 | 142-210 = 0.13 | 18.1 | 16.8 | 19.6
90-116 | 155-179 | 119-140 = -0.05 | 18.1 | 18.2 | 16.3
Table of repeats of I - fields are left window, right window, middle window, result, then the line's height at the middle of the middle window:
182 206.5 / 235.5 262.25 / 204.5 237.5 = -3.7 deg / 17.3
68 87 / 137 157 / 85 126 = -2.3 deg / 17.2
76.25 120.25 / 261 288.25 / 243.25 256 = -0.6 deg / 16.7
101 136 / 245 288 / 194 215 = -0.8 deg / 17.4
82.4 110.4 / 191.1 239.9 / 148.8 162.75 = 3.4 deg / 18.3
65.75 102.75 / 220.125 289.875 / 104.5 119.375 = -0.9 deg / 17.7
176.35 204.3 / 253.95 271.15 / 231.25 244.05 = -0.6 deg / 16.8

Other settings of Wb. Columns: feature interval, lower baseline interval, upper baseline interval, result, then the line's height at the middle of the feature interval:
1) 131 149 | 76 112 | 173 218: -0.2 deg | 17.9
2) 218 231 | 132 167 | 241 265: -2.5 deg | 16.9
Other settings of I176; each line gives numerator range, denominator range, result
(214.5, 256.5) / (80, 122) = 1.02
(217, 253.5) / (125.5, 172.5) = 1.11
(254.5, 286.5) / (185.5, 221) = 0.91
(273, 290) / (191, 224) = 0.89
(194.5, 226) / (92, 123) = 1.04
